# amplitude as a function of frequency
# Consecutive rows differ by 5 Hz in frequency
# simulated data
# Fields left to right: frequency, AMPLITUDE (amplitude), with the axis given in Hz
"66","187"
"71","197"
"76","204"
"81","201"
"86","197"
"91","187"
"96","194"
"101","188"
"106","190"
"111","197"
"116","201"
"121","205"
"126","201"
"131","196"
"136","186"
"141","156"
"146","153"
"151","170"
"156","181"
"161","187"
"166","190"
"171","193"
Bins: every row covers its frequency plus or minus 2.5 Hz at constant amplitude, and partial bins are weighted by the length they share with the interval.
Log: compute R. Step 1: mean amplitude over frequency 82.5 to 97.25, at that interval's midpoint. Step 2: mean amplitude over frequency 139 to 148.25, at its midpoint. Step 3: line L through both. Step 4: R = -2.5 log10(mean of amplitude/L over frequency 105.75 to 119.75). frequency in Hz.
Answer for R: -0.12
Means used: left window 193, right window 154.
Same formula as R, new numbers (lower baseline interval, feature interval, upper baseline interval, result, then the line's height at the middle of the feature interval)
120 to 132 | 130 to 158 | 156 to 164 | 0.12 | 193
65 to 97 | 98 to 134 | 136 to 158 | -0.09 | 181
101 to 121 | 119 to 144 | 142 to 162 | -0.02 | 183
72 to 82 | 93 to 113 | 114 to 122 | 0.06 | 202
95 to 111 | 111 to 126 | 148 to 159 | -0.09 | 186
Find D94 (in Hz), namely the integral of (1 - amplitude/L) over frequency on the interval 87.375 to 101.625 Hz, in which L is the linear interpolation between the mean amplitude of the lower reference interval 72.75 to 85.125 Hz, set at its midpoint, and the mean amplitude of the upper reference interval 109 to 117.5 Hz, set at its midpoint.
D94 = 0.7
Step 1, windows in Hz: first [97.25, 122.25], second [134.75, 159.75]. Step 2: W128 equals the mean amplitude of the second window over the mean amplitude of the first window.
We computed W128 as 0.87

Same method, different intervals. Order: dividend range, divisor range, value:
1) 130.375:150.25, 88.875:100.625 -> 0.90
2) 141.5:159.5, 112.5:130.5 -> 0.83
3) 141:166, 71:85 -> 0.86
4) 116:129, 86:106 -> 1.06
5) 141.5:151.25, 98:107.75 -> 0.84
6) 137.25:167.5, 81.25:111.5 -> 0.90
